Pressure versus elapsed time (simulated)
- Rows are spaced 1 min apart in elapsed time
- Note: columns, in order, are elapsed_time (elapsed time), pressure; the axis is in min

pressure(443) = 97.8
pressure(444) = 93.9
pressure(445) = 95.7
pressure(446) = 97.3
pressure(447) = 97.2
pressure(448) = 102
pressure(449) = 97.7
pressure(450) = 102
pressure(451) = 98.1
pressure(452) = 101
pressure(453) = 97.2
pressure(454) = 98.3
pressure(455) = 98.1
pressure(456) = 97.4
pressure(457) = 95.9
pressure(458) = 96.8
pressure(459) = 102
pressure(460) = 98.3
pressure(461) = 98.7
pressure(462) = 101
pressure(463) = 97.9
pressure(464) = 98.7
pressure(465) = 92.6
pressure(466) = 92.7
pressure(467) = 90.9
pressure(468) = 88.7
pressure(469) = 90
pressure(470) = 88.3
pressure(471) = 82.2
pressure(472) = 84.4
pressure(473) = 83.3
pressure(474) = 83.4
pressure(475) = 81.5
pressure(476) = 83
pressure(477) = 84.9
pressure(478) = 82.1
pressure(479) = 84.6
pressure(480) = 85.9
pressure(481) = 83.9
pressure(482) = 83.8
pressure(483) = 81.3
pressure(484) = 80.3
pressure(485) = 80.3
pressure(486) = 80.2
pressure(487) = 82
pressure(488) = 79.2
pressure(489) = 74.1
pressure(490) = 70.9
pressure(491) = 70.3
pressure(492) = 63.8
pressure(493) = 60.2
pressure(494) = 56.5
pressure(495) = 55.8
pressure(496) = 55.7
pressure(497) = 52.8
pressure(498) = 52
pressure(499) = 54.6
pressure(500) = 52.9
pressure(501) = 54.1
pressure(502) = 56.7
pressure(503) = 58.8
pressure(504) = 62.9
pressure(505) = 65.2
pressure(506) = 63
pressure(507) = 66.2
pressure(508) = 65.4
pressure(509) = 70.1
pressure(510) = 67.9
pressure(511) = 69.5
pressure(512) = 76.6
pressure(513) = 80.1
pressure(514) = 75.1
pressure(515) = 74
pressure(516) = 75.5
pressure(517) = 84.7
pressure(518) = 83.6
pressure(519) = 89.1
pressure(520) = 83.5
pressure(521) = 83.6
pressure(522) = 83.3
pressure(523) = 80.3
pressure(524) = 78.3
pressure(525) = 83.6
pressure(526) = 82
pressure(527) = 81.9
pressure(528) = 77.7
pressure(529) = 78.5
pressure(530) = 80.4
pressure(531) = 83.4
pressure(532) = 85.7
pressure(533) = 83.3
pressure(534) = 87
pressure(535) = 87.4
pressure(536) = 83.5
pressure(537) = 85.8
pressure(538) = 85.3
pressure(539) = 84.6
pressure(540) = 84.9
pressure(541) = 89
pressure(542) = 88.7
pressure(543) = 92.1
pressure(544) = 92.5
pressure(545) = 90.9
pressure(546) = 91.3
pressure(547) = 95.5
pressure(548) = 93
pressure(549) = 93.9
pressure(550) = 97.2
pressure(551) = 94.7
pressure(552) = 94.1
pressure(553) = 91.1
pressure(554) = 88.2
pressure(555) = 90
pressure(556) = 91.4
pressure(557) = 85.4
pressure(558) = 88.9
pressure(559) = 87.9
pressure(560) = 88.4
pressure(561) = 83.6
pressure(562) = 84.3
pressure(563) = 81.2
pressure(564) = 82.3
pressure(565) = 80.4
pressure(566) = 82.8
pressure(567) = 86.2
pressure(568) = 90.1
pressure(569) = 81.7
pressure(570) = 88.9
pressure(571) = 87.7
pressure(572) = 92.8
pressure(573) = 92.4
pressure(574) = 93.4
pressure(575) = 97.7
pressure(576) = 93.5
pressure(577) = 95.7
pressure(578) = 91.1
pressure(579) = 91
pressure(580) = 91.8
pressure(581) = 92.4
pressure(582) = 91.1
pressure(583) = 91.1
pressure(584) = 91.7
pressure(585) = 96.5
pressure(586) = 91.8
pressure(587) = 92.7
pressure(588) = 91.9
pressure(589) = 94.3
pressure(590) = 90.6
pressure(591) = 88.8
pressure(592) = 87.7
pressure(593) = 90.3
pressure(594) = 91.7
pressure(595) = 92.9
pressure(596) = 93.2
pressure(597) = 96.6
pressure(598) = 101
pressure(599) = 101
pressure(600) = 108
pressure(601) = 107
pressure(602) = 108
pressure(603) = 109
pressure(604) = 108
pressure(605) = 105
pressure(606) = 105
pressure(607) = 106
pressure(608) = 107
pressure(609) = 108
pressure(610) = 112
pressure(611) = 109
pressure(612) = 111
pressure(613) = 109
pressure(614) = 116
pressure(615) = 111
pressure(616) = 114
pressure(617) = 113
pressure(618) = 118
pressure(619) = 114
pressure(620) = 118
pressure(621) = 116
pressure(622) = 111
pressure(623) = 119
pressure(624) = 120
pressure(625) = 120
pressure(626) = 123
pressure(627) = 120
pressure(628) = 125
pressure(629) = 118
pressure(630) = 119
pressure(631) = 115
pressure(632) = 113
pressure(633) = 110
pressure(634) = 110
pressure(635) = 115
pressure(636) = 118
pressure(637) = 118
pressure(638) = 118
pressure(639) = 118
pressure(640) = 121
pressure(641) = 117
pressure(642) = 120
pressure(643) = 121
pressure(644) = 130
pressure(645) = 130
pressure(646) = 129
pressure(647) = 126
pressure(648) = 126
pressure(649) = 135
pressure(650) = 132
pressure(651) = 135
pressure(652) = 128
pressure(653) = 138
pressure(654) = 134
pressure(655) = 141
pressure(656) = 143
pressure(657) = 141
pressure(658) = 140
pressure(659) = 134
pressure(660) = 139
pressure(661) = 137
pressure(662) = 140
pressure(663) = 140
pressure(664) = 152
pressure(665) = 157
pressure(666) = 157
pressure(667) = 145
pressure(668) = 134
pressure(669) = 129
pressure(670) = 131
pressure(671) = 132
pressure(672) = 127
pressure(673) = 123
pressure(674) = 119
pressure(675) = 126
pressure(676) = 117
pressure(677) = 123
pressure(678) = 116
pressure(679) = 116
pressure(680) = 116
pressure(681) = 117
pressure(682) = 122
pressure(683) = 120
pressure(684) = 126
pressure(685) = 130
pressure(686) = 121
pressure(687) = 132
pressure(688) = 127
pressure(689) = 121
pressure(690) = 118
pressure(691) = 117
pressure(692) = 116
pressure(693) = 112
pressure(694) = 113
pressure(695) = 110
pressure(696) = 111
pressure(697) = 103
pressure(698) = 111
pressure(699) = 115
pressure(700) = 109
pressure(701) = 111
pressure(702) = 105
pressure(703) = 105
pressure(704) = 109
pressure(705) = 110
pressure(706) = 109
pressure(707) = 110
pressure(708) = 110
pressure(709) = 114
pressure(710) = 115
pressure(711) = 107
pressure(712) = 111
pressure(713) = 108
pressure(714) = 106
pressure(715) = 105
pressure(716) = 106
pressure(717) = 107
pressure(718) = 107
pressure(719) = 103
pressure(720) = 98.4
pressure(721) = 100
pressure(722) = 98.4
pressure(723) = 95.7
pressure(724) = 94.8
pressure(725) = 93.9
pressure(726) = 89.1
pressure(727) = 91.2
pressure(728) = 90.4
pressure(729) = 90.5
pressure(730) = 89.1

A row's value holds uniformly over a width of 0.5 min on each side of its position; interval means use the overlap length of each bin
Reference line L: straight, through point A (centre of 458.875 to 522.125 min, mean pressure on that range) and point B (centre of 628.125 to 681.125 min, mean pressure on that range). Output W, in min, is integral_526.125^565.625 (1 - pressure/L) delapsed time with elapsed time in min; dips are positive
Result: 2.9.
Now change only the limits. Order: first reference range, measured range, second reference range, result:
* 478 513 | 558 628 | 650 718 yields -2.0 min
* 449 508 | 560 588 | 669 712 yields 2.1 min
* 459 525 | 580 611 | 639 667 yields 4.3 min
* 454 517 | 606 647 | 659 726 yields -4.5 min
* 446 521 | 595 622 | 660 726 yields -1.5 min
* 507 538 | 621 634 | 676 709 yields -2.0 min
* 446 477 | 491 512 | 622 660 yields 8.3 min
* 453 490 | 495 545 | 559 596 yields 7.5 min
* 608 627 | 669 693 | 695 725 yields -2.9 min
